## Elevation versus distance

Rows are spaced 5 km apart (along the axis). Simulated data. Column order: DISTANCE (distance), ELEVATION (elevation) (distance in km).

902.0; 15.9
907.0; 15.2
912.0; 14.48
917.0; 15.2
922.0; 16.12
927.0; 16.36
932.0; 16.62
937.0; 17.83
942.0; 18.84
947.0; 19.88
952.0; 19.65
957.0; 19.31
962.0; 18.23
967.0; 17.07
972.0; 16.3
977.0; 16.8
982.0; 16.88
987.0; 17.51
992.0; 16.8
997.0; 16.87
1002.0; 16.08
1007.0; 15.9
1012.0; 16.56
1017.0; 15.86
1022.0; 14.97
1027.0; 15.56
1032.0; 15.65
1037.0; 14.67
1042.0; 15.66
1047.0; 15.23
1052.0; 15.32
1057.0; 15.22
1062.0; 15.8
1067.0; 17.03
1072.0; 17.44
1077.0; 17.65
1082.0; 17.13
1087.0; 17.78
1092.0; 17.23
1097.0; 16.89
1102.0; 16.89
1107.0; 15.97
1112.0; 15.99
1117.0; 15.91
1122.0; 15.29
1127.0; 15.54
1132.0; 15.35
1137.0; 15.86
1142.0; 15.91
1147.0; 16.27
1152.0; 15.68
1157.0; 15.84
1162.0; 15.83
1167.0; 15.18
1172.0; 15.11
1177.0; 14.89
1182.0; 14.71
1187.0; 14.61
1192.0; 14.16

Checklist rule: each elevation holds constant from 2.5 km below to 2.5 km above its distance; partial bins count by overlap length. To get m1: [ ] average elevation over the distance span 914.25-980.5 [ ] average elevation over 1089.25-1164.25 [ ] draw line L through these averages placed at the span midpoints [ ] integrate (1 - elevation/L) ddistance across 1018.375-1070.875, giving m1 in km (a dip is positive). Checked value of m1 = 3.6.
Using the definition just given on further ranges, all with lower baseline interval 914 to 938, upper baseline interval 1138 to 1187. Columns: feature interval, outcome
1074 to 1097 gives -2.4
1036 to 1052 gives 0.6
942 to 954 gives -2.5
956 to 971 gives -1.6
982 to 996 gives -0.9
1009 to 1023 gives 0.1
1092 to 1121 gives -1.3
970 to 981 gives -0.3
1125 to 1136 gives 0.1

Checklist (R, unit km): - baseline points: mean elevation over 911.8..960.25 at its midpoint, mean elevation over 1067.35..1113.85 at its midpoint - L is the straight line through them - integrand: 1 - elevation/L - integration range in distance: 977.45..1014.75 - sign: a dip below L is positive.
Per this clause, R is 1.5 km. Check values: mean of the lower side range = 17.6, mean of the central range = 16.7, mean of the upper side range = 17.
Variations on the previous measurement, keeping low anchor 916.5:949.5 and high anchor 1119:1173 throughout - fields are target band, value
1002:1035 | 1.8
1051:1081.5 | -0.4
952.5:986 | -0.9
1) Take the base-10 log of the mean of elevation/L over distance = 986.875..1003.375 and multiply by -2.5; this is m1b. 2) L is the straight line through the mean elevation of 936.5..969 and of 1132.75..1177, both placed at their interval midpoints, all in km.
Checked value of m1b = 0.08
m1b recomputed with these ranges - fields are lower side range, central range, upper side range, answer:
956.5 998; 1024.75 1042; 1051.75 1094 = 0.11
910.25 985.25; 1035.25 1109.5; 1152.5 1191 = -0.02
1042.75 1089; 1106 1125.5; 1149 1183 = 0.01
